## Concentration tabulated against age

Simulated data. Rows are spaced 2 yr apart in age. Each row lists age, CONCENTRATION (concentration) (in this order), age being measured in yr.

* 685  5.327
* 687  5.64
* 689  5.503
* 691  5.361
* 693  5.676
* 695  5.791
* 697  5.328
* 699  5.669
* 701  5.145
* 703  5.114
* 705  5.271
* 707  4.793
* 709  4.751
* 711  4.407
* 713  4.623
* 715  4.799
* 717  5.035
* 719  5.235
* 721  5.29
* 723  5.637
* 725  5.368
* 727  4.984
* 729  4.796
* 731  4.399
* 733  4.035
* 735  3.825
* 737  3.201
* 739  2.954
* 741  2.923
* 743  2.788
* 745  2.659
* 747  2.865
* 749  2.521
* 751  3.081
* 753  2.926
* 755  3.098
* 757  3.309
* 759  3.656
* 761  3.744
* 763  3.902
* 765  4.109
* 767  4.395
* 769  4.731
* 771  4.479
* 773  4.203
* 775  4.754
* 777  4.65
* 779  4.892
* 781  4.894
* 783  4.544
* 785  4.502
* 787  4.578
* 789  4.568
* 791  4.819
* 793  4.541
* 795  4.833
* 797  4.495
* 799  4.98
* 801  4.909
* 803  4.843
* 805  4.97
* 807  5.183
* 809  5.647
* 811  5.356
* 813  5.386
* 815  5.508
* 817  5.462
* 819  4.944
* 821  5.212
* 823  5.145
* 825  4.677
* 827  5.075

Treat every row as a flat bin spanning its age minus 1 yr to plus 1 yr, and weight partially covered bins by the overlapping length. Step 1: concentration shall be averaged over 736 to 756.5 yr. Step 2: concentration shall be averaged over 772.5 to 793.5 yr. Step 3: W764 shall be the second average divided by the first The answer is 1.59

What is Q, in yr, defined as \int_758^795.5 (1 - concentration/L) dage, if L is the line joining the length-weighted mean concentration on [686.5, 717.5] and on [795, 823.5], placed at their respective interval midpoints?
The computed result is 5.02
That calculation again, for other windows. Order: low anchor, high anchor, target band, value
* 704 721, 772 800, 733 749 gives 5.80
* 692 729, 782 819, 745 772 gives 7.90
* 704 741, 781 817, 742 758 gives 6.14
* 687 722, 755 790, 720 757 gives 8.09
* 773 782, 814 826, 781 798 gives 0.79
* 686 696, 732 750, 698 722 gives -2.03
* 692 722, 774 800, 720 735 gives 0.49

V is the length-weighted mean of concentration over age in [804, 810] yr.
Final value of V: 5.27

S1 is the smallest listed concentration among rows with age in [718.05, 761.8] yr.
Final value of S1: 2.521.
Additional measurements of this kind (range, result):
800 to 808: 4.843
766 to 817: 4.203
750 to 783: 2.926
